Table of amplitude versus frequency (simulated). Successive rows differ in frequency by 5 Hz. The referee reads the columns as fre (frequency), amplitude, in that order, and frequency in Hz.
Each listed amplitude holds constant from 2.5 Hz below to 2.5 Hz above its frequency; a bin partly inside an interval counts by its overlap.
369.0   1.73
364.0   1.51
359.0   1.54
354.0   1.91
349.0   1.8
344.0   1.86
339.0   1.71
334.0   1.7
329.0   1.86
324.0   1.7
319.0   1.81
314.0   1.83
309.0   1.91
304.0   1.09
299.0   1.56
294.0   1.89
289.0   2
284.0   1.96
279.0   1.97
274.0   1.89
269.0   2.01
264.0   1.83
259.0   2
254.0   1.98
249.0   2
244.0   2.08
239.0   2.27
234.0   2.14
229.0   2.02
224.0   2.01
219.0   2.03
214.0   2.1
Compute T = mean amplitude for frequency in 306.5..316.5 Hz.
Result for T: 1.87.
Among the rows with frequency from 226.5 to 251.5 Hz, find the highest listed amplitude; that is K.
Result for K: 2.27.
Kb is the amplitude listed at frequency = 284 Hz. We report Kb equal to 1.96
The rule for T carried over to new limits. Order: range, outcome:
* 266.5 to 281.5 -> 1.96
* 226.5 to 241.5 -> 2.14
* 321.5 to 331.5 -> 1.78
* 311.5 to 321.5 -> 1.82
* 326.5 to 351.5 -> 1.79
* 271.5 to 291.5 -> 1.95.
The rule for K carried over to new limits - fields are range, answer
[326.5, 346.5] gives 1.86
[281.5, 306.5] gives 2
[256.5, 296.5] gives 2.01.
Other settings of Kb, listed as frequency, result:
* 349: 1.8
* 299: 1.56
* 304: 1.09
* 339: 1.71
